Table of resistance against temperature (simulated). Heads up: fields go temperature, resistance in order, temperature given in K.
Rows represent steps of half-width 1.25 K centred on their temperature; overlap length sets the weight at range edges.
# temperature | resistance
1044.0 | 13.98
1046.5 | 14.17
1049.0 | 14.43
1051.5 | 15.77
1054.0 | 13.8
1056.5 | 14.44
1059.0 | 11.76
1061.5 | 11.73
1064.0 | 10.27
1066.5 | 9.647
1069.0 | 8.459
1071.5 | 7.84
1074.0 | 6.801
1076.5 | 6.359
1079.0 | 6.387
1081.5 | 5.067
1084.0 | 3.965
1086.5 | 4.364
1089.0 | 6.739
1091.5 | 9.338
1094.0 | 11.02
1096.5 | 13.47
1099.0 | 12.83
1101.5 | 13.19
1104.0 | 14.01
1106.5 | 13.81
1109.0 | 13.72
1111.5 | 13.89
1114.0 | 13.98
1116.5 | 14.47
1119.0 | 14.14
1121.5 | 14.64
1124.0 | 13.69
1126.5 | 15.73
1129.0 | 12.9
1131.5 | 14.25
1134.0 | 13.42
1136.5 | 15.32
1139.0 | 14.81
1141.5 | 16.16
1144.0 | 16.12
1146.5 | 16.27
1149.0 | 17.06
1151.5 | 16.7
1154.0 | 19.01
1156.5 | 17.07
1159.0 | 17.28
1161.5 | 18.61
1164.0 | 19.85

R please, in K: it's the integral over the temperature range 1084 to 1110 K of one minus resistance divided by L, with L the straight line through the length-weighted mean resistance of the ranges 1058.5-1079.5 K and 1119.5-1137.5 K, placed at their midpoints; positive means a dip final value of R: 1.5 K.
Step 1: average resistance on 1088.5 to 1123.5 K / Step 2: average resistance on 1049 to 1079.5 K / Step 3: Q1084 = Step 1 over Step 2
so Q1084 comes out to 1.2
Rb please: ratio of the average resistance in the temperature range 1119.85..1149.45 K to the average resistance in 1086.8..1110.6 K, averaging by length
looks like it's 1.3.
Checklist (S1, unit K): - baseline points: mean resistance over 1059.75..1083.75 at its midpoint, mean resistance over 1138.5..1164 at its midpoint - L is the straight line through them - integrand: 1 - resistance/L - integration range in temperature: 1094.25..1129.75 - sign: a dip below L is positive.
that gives -3.7 K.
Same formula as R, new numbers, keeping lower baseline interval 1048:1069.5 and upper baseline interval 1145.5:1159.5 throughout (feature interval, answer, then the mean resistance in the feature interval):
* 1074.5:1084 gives 5.43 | 5.75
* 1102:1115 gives 0.97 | 13.8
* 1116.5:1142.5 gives 2.52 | 14.5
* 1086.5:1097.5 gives 3.68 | 9.41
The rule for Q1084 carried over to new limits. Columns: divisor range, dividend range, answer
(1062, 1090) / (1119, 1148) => 2.11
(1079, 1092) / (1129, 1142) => 2.53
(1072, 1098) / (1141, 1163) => 2.32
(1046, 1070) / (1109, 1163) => 1.24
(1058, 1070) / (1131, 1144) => 1.44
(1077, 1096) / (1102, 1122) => 2.02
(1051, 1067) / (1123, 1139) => 1.14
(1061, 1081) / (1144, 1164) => 2.14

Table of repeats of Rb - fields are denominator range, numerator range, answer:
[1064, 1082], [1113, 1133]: 1.89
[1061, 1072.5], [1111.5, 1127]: 1.51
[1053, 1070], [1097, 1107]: 1.17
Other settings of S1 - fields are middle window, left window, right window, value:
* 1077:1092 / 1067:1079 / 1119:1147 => 5.11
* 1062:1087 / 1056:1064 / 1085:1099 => 8.72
